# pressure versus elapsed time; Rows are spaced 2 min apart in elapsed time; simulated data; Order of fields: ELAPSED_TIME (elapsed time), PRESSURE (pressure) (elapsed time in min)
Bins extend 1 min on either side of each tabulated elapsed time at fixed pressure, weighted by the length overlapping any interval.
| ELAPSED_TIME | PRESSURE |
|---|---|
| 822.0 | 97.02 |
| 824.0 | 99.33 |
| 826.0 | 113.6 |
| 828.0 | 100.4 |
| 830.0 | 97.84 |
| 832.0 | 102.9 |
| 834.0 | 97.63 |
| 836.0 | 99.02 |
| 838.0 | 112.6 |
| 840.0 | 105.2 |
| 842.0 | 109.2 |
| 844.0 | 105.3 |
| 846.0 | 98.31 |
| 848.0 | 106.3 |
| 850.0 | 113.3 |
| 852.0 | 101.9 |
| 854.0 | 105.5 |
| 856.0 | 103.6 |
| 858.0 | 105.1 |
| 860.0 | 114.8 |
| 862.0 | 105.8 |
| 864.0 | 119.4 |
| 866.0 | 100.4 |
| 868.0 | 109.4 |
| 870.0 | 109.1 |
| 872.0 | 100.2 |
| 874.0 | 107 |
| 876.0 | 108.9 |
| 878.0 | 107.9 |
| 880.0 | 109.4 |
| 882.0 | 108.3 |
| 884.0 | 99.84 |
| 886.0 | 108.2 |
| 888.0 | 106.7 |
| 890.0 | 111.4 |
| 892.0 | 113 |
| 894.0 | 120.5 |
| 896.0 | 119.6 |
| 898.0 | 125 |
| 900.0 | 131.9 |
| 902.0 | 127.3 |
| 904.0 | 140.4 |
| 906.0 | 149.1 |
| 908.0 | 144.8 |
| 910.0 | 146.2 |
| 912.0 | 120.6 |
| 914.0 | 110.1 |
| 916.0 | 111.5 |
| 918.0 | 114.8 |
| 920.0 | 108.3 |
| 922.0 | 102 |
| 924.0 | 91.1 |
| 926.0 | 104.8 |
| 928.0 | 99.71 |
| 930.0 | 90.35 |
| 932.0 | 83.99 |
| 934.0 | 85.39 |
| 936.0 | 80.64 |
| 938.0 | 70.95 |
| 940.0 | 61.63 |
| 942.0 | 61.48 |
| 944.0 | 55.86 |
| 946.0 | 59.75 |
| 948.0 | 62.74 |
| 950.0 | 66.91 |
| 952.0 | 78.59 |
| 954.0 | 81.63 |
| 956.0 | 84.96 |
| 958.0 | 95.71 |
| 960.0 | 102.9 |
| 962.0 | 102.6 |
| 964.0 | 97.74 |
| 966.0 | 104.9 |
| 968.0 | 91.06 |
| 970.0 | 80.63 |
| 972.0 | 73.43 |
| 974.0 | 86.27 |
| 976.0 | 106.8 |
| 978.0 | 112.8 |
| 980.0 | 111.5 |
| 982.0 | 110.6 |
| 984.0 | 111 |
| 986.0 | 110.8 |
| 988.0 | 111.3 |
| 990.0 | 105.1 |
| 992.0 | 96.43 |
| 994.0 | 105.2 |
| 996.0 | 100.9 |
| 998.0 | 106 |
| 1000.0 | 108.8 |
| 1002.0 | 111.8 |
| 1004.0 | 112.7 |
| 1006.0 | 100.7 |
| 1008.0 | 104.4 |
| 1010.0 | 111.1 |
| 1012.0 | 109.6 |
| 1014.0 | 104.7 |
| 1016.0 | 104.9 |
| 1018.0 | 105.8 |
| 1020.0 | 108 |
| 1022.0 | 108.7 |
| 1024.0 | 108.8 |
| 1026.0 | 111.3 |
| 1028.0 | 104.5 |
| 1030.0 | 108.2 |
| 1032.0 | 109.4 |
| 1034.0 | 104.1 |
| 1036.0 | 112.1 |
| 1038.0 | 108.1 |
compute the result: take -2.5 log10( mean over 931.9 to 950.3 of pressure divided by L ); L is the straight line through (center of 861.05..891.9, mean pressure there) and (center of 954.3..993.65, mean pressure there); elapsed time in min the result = 0.44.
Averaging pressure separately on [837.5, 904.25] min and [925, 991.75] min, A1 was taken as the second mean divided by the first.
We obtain 0.8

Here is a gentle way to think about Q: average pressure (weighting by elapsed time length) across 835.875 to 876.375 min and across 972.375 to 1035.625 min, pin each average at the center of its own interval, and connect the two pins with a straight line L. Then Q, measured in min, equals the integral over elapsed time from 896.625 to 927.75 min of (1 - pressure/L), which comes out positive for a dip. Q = -4.3 min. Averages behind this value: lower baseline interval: 107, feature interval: 121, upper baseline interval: 107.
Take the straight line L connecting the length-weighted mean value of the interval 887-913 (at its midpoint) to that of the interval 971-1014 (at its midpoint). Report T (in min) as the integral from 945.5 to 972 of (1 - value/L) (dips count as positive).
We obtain 6.47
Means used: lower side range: 127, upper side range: 105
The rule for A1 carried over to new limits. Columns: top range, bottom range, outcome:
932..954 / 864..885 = 0.65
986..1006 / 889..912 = 0.82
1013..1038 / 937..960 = 1.49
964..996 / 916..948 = 1.19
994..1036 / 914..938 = 1.11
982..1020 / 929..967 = 1.33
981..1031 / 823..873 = 1.02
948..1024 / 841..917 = 0.88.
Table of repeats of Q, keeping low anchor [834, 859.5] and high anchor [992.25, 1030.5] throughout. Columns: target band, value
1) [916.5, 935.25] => 1.4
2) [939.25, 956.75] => 6.3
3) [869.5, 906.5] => -3.5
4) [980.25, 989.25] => -0.3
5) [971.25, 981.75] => 0.7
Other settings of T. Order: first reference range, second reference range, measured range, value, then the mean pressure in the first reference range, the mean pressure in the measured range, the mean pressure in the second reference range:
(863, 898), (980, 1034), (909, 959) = 9.0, 110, 89.2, 107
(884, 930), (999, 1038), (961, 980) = 2.7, 117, 96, 108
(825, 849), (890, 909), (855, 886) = 2.7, 104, 107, 129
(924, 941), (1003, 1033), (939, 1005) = 2.0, 85.1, 93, 108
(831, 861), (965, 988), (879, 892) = -0.5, 105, 108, 100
